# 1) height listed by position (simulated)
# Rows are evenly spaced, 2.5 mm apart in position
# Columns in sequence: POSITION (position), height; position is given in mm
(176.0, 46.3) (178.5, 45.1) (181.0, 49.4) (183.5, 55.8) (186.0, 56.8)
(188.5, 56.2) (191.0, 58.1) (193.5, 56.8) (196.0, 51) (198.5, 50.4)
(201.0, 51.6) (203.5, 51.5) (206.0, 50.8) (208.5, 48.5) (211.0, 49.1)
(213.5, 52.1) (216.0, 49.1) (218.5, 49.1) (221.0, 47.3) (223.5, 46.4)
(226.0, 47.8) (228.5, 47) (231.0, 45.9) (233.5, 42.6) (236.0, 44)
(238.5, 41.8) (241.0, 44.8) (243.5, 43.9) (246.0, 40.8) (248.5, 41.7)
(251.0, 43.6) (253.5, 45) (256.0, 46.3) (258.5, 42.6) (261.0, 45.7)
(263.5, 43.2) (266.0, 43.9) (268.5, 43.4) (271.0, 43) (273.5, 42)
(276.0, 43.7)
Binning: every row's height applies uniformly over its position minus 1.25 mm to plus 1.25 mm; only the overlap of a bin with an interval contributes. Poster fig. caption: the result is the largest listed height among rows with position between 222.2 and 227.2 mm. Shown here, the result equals 47.8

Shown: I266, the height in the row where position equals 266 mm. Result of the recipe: 43.9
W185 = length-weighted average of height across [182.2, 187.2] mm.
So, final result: 56.2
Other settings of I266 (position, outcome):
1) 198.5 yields 50.4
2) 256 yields 46.3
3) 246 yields 40.8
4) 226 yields 47.8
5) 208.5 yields 48.5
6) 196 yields 51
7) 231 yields 45.9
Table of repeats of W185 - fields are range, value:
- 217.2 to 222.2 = 48.2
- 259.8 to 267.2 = 44.3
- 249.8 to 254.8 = 44.3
